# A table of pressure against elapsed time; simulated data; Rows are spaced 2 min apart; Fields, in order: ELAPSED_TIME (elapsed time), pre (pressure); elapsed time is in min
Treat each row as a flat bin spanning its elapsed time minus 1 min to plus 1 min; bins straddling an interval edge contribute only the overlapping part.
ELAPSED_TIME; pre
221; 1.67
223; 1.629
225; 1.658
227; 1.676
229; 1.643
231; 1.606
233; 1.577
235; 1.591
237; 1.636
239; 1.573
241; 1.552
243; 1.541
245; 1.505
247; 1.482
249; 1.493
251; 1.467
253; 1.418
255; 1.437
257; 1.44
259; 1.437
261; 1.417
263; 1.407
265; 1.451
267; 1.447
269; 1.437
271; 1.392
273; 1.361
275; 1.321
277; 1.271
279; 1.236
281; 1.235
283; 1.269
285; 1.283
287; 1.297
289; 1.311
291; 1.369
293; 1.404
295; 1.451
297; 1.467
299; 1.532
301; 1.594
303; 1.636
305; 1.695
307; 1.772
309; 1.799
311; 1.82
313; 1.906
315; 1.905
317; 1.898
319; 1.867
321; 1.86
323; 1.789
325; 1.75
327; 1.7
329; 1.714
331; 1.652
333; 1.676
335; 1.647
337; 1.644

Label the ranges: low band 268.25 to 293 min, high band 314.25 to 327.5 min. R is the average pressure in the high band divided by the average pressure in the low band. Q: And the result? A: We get 1.39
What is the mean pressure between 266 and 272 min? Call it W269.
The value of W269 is 1.43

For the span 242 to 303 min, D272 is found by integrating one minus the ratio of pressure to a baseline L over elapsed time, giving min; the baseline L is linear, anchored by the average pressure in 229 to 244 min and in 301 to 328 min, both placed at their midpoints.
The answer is 9.8 min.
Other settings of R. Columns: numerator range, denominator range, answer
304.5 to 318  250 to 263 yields 1.28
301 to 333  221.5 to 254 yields 1.13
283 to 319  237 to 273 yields 1.09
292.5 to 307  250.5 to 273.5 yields 1.09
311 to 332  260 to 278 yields 1.30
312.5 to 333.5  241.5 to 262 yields 1.22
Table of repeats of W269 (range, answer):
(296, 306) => 1.58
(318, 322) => 1.86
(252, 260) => 1.43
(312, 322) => 1.89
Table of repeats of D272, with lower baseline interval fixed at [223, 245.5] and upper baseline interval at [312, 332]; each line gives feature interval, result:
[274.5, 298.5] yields 5.5 min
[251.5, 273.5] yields 3.2 min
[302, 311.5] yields 0.2 min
